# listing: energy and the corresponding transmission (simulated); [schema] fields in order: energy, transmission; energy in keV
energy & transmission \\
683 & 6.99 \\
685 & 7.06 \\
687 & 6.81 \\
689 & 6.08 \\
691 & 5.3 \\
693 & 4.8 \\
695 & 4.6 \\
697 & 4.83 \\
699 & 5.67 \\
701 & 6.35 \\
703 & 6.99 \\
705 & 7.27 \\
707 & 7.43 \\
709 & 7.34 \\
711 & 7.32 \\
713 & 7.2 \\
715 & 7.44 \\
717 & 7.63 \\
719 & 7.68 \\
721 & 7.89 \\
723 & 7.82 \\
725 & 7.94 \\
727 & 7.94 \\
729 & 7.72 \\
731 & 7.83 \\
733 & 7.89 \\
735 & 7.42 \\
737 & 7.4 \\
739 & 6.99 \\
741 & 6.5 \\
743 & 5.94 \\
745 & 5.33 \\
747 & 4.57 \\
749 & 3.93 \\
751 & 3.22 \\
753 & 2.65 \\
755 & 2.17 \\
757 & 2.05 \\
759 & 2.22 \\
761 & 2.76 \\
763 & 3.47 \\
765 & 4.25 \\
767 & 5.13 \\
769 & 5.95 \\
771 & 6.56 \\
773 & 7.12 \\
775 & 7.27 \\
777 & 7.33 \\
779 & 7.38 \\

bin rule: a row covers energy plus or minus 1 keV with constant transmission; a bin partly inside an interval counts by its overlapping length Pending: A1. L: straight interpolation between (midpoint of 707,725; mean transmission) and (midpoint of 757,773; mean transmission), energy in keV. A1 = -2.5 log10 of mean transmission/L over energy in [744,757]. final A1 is 0.459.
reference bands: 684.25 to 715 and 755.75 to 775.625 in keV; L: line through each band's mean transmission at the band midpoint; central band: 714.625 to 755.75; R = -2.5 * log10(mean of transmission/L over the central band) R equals -0.17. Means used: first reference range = 6.37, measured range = 6.39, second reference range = 4.6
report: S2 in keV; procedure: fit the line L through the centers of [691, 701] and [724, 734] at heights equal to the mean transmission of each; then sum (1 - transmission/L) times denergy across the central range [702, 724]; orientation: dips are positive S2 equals -3.2 keV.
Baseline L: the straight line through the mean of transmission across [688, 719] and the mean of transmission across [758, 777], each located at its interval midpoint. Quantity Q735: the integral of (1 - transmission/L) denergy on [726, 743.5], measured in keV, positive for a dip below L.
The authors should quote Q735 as -4.6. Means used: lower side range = 6.46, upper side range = 5.09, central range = 7.33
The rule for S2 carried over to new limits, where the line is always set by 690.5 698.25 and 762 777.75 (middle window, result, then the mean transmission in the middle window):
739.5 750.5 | 0.6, 5.24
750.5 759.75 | 5.3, 2.43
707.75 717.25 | -4.2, 7.37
